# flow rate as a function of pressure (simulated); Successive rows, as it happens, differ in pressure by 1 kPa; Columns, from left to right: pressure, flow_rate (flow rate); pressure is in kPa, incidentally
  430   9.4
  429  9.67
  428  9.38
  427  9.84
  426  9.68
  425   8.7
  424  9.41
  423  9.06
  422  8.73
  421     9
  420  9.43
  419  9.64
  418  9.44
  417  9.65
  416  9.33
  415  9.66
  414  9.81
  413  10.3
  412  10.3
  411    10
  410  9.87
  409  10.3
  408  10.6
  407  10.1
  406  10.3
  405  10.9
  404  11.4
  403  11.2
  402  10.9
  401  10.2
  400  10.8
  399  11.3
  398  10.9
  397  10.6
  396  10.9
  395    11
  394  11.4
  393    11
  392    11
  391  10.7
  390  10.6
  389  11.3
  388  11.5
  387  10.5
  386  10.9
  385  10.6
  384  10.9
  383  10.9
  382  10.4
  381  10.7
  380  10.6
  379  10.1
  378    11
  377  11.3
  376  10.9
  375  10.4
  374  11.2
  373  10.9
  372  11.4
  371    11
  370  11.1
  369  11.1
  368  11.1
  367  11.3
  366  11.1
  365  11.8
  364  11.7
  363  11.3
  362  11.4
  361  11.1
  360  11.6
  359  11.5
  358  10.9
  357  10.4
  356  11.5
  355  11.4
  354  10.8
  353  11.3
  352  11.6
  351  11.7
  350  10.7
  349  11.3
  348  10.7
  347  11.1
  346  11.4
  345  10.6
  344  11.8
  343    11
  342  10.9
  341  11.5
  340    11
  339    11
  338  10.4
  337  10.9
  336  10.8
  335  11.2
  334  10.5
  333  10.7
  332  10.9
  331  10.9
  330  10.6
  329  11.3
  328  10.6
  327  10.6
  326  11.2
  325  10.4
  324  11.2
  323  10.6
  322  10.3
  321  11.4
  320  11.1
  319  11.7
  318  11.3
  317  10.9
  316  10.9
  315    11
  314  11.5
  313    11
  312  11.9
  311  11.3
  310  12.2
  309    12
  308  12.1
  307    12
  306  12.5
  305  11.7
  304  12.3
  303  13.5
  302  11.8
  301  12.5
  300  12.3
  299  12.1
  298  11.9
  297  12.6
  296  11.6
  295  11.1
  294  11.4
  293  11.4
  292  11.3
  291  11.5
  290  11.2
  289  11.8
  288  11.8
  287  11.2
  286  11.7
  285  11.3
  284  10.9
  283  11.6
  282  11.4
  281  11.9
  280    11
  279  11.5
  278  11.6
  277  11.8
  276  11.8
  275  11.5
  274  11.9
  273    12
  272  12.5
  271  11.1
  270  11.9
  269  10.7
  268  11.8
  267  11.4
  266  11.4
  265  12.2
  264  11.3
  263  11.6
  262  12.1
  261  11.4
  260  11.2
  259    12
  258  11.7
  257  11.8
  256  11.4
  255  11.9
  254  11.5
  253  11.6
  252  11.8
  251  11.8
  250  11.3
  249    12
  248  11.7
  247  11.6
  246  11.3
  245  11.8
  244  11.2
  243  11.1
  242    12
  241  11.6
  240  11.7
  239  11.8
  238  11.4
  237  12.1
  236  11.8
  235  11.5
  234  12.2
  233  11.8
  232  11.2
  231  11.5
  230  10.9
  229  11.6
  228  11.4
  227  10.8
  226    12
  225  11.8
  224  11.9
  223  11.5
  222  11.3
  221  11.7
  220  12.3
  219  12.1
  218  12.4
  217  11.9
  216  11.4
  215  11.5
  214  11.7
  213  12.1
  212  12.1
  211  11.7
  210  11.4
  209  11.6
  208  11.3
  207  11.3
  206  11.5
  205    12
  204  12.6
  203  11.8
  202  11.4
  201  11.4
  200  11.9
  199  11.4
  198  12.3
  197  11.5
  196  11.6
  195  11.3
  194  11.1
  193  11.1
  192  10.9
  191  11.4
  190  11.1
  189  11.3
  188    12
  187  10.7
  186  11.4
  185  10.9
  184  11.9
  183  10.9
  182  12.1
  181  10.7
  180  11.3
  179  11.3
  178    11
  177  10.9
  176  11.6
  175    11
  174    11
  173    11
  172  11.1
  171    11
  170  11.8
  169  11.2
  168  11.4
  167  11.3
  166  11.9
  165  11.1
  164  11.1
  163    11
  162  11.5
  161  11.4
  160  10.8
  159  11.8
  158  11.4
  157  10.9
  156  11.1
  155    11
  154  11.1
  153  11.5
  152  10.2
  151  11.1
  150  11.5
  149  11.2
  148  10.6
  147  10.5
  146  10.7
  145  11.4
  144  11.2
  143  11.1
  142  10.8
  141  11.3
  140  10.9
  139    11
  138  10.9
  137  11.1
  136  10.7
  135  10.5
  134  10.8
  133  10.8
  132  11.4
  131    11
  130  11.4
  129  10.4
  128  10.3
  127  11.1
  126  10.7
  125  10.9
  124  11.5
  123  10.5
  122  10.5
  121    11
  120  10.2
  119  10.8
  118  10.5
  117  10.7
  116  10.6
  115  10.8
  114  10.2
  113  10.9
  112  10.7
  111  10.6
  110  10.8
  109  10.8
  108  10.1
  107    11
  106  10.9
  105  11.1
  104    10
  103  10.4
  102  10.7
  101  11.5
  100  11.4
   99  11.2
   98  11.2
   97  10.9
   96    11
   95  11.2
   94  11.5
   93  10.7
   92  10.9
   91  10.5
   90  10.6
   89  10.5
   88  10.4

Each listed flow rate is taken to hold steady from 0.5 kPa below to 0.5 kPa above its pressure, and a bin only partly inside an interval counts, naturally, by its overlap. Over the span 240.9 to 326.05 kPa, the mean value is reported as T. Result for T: 11.6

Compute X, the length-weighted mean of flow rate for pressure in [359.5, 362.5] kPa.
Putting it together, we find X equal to 11.4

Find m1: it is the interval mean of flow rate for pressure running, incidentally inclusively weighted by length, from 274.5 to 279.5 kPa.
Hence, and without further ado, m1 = 11.6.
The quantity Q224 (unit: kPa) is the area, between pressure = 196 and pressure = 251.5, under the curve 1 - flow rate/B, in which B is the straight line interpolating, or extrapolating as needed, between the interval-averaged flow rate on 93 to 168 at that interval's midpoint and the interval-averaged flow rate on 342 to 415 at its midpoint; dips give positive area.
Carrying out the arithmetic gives -3.7 kPa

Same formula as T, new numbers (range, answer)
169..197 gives 11.2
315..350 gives 11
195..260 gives 11.7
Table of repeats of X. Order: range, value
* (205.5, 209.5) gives 11.4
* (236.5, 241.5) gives 11.7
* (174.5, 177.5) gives 11.2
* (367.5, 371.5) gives 11.1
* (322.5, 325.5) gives 10.7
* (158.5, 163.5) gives 11.3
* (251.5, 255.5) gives 11.7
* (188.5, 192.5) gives 11.2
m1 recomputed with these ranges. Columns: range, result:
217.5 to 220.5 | 12.3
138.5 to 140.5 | 10.9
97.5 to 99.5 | 11.2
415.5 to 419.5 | 9.52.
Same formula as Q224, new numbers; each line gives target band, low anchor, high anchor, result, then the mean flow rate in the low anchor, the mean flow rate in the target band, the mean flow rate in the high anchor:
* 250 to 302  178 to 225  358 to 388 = -1.4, 11.6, 11.6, 11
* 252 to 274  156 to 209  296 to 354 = -0.6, 11.4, 11.7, 11.3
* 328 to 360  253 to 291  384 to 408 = 0.4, 11.6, 11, 10.9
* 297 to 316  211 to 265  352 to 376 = -0.9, 11.7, 12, 11.2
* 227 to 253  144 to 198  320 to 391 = -1.1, 11.2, 11.6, 11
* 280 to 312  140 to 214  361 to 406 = -1.9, 11.3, 11.8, 11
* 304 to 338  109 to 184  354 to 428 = -1.5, 11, 11.2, 10.6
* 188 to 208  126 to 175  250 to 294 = -0.5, 11.1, 11.5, 11.6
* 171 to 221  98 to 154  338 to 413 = -2.8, 10.8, 11.5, 11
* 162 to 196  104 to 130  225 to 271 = -0.4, 10.7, 11.2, 11.6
